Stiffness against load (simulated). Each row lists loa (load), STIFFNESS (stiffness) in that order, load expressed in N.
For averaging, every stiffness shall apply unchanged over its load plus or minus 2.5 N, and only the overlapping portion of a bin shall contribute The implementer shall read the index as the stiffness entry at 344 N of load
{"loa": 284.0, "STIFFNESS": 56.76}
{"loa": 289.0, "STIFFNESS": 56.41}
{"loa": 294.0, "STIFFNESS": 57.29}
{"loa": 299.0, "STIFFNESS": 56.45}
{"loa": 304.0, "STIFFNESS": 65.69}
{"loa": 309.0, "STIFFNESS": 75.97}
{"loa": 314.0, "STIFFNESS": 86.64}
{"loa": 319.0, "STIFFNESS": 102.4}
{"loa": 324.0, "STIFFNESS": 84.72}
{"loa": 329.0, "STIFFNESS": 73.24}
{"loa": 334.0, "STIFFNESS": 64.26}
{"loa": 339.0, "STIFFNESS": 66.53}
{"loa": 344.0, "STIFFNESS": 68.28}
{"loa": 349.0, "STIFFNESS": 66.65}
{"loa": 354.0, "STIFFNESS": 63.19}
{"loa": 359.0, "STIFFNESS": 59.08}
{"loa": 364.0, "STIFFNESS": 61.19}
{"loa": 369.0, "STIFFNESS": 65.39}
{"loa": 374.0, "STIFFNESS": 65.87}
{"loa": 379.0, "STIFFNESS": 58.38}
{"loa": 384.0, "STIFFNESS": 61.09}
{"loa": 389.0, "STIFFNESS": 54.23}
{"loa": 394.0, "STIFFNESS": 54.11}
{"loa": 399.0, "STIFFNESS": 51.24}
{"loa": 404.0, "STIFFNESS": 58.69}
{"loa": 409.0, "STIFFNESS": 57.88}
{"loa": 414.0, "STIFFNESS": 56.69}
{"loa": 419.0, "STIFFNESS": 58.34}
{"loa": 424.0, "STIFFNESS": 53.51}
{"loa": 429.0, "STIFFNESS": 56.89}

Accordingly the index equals 68.28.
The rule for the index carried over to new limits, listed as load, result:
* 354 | 63.19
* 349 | 66.65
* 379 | 58.38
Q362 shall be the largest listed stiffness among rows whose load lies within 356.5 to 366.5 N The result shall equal 61.19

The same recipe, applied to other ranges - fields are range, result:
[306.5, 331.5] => 102.4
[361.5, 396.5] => 65.87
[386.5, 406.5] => 58.69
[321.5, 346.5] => 84.72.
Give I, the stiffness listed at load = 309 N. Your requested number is 75.97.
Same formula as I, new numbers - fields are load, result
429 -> 56.89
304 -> 65.69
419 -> 58.34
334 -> 64.26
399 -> 51.24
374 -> 65.87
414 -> 56.69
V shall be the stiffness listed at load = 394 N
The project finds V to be 54.11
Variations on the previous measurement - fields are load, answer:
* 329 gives 73.24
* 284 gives 56.76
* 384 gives 61.09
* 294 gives 57.29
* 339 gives 66.53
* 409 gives 57.88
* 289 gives 56.41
